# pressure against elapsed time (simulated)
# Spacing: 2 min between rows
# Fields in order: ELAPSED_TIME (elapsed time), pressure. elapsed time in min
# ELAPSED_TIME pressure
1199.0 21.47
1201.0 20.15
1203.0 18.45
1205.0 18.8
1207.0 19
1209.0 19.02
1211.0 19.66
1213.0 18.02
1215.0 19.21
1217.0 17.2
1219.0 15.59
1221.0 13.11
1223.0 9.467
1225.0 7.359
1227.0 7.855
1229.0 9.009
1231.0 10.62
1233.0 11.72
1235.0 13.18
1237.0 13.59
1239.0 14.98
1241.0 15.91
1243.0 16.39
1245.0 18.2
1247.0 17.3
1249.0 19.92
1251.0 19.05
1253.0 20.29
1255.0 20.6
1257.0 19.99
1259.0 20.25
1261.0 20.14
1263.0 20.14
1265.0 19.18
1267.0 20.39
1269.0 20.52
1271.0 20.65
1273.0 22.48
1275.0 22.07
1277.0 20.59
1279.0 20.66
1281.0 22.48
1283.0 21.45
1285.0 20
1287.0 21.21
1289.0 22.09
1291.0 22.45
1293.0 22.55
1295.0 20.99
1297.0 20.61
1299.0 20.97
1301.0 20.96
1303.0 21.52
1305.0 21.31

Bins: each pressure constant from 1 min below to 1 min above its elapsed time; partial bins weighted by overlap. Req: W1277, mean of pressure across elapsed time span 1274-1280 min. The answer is 21.1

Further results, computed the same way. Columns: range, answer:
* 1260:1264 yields 20.1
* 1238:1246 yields 16.4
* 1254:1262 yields 20.2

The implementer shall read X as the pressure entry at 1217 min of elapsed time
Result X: 17.2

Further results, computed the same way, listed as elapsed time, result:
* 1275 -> 22.07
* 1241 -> 15.91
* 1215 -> 19.21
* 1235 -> 13.18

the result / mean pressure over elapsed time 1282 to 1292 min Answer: 21.4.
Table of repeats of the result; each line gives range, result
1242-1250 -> 18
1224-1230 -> 8.07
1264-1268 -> 19.8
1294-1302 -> 20.9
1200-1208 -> 19.1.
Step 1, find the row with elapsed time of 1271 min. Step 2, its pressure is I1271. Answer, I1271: 20.65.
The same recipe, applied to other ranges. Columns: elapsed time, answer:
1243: 16.39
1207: 19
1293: 22.55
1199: 21.47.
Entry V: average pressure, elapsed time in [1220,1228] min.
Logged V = 9.45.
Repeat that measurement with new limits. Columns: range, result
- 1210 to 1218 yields 18.5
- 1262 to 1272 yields 20.2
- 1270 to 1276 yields 21.7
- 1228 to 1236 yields 11.1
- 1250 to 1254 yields 19.7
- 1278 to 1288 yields 21.2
